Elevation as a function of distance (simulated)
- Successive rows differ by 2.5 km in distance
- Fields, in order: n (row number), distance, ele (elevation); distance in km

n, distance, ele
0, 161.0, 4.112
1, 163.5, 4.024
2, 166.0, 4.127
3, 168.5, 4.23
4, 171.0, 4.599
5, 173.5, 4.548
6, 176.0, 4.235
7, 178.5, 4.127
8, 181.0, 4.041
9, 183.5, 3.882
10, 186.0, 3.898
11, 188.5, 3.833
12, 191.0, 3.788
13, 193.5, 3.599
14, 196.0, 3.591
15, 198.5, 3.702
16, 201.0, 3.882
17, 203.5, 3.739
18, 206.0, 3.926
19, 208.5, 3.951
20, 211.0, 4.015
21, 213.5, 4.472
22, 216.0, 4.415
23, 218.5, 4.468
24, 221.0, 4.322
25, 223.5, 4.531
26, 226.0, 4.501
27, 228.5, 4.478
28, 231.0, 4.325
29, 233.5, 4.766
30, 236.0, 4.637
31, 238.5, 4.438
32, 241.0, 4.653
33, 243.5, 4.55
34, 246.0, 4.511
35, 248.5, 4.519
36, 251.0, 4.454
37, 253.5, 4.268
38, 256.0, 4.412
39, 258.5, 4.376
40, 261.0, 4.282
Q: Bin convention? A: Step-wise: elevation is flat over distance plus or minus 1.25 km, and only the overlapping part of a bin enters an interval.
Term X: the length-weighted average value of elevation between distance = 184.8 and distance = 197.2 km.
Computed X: 3.74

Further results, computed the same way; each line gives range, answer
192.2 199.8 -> 3.63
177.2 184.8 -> 4.02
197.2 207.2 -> 3.81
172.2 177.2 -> 4.4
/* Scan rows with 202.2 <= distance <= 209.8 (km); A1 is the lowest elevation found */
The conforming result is 3.739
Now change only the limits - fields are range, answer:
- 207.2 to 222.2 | 3.951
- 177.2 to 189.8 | 3.833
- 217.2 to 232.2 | 4.322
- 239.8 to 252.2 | 4.454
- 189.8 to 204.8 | 3.591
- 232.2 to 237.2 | 4.637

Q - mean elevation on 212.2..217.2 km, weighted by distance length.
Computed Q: 4.44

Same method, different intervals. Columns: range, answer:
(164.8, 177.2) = 4.35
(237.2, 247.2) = 4.54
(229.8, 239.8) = 4.54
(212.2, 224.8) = 4.44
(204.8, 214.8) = 4.09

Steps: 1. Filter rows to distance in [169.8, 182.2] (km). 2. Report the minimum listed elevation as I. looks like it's 4.041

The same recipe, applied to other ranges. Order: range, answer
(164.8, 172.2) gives 4.127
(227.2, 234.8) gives 4.325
